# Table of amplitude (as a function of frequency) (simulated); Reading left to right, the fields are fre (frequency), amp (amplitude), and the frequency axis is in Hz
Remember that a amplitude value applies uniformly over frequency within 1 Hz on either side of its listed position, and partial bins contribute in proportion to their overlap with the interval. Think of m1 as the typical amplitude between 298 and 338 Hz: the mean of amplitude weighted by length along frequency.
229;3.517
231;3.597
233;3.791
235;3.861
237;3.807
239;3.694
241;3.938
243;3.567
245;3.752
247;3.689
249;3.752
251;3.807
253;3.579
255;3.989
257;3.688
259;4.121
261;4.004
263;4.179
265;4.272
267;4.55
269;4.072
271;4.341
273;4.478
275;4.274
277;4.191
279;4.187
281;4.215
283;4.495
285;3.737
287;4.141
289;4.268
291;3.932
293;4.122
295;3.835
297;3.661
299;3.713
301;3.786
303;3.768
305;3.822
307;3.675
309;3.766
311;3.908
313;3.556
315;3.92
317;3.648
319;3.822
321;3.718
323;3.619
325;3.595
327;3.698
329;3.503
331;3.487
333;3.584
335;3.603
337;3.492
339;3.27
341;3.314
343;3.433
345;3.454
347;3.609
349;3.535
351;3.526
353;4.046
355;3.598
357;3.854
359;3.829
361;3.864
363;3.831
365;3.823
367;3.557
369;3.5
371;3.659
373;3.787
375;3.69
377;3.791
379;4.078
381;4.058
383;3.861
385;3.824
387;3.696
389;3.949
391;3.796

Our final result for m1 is 3.68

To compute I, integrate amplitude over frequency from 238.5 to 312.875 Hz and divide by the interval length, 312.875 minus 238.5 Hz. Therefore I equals 3.97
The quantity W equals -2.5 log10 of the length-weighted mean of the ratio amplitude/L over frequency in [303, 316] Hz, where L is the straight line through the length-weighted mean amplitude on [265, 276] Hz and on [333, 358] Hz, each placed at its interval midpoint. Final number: 0.05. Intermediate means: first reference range 4.34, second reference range 3.56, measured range 3.77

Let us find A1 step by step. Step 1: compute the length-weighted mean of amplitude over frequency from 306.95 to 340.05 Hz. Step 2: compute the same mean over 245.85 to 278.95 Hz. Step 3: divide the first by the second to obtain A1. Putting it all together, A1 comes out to 0.90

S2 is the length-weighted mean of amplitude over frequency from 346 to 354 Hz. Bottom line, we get 3.68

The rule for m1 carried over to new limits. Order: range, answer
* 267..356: 3.81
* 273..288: 4.2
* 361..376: 3.7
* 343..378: 3.7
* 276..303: 4.01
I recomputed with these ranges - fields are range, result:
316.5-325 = 3.69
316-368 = 3.63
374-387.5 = 3.86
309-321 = 3.77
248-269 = 4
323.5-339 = 3.55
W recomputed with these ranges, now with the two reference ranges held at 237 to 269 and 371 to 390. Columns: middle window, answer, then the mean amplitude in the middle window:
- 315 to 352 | 0.09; 3.56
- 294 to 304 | 0.04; 3.75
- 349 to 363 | 0.03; 3.77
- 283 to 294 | -0.05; 4.08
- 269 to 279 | -0.10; 4.28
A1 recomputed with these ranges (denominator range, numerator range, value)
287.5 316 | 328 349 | 0.90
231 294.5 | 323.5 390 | 0.92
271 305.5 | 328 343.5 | 0.86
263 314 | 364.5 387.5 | 0.94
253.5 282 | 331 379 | 0.87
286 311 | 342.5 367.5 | 0.95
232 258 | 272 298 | 1.09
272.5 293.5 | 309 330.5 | 0.88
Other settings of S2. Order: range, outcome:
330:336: 3.56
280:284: 4.36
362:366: 3.83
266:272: 4.32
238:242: 3.82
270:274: 4.41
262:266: 4.23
